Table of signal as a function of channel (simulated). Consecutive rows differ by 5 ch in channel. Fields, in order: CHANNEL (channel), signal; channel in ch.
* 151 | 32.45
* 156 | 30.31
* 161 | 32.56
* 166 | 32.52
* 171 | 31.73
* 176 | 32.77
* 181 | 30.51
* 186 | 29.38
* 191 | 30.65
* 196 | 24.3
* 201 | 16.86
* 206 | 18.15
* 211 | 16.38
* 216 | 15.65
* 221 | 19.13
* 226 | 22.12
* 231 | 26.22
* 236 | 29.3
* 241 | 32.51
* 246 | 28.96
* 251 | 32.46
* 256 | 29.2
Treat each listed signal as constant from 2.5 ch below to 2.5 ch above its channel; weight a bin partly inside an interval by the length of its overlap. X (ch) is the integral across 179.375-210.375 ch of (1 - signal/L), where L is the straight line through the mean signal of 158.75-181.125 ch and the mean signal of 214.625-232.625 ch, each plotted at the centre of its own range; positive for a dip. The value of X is 3.3 ch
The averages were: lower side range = 32.2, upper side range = 20.8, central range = 24.3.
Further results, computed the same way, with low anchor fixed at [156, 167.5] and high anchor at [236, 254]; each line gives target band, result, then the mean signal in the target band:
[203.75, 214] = 4.65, 17.2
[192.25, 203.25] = 3.41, 21.8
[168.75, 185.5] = 0.24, 31.4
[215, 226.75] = 4.64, 18.9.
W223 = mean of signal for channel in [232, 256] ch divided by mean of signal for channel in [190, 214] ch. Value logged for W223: 1.5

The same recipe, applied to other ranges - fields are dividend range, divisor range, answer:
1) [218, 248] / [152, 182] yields 0.82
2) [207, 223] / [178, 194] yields 0.57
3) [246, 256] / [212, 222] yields 1.81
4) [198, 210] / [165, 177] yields 0.55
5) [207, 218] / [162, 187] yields 0.52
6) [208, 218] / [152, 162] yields 0.51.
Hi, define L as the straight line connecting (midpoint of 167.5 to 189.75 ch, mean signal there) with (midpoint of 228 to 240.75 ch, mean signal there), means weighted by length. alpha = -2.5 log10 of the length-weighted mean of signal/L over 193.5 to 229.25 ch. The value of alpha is 0.472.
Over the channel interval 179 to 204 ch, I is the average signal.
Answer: 26.1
